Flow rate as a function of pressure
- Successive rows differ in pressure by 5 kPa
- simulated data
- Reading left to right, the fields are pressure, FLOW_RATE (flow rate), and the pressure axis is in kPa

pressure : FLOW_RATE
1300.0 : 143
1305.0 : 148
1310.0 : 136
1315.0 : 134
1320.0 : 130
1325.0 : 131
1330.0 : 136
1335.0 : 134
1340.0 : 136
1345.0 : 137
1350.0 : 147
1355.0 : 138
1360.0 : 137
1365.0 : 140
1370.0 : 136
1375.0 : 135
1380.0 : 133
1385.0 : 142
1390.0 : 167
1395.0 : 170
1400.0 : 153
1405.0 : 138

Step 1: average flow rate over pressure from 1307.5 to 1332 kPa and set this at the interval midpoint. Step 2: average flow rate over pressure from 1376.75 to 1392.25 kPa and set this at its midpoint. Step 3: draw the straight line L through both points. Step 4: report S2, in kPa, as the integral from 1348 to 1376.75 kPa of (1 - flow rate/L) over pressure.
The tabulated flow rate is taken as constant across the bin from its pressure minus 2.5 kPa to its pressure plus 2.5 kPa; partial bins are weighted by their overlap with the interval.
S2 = 0.6 kPa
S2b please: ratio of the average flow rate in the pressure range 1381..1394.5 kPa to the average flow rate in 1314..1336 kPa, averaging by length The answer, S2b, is 1.16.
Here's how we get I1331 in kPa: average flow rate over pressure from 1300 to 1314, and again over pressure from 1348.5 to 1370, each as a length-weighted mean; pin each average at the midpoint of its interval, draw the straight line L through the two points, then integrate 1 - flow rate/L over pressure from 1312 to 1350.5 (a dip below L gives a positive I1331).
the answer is 1.51 kPa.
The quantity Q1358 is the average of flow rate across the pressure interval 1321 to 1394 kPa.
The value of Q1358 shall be 140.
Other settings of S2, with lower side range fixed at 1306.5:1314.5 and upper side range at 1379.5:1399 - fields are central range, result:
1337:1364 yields 1.33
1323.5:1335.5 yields 0.64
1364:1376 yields 1.10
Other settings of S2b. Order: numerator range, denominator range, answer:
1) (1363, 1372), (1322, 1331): 1.04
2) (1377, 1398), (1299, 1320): 1.10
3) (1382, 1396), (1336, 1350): 1.14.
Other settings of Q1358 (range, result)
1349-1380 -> 138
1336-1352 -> 139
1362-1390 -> 140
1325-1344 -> 135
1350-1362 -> 140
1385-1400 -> 162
